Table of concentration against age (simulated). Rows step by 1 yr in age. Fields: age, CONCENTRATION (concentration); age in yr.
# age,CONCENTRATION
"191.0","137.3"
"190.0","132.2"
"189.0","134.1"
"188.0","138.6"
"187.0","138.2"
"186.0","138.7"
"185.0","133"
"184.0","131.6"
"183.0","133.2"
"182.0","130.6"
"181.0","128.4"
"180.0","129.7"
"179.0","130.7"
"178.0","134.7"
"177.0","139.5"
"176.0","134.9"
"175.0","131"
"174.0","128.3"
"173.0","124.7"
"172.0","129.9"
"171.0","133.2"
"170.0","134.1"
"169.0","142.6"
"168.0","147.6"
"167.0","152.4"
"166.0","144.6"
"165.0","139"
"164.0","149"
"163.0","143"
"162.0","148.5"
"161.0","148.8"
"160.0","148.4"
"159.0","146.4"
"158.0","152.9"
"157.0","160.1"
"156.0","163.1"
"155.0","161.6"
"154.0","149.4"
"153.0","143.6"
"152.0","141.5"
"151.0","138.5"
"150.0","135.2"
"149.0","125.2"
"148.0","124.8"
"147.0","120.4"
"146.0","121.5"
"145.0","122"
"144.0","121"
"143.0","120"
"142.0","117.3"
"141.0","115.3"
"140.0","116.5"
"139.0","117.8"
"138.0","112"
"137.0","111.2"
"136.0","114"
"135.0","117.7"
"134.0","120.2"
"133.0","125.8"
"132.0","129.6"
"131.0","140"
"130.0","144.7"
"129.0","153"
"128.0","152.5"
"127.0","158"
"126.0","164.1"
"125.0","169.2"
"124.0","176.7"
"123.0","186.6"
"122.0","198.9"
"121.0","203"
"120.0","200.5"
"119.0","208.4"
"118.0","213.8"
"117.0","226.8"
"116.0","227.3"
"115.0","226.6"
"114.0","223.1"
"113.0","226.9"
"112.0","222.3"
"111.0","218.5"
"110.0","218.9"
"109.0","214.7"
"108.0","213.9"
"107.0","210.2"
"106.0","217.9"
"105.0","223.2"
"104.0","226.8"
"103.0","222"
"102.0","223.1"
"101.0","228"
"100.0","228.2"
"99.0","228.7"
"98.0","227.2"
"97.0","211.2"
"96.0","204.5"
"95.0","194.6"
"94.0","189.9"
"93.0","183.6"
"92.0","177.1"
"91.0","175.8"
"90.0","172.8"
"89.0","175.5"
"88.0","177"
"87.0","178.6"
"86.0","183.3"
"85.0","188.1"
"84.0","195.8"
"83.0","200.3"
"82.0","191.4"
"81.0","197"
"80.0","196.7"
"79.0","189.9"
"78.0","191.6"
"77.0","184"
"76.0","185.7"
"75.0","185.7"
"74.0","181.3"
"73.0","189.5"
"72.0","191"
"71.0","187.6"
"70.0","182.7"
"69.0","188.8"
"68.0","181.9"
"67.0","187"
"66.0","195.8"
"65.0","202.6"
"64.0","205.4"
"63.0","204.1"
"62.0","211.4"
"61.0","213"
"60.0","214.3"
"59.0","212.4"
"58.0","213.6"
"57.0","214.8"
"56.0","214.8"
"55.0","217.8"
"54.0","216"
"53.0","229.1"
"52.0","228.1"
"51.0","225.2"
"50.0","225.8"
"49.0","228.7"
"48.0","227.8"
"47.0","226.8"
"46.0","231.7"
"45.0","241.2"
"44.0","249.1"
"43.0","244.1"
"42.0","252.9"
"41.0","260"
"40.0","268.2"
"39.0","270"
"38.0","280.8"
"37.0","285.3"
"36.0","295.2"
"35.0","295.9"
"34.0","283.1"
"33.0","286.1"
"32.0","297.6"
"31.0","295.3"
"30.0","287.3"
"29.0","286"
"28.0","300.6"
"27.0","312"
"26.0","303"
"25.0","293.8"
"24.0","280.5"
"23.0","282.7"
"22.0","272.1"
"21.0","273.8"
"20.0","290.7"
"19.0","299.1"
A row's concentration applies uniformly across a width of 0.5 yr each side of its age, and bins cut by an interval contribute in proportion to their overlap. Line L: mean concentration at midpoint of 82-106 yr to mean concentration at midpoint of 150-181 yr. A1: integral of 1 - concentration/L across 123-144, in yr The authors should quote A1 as 4.3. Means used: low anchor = 201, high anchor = 142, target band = 135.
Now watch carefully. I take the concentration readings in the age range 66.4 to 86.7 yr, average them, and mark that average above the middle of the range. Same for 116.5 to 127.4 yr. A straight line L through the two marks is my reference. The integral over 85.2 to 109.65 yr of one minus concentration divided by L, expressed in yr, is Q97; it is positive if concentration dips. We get -1.7 yr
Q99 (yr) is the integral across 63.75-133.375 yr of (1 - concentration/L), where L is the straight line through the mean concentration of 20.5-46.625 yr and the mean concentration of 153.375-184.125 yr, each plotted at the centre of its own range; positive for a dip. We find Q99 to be 5.35 yr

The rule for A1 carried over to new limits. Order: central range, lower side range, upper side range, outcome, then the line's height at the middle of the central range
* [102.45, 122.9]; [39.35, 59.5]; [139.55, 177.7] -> -4.6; 177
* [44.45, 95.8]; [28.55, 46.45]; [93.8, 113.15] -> 9.6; 246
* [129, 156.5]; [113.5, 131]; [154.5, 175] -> 6.2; 167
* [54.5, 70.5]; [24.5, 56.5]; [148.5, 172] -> 2.4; 240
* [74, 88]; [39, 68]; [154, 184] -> 1.0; 204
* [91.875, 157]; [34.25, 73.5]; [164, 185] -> 0.6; 173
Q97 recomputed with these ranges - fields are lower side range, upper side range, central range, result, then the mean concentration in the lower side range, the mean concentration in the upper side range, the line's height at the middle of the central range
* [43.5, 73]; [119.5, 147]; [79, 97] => -0.38 yr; 212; 141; 184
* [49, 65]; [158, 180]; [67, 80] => 1.14 yr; 216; 140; 205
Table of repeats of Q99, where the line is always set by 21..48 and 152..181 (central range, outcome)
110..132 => -0.3 yr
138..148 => 2.8 yr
